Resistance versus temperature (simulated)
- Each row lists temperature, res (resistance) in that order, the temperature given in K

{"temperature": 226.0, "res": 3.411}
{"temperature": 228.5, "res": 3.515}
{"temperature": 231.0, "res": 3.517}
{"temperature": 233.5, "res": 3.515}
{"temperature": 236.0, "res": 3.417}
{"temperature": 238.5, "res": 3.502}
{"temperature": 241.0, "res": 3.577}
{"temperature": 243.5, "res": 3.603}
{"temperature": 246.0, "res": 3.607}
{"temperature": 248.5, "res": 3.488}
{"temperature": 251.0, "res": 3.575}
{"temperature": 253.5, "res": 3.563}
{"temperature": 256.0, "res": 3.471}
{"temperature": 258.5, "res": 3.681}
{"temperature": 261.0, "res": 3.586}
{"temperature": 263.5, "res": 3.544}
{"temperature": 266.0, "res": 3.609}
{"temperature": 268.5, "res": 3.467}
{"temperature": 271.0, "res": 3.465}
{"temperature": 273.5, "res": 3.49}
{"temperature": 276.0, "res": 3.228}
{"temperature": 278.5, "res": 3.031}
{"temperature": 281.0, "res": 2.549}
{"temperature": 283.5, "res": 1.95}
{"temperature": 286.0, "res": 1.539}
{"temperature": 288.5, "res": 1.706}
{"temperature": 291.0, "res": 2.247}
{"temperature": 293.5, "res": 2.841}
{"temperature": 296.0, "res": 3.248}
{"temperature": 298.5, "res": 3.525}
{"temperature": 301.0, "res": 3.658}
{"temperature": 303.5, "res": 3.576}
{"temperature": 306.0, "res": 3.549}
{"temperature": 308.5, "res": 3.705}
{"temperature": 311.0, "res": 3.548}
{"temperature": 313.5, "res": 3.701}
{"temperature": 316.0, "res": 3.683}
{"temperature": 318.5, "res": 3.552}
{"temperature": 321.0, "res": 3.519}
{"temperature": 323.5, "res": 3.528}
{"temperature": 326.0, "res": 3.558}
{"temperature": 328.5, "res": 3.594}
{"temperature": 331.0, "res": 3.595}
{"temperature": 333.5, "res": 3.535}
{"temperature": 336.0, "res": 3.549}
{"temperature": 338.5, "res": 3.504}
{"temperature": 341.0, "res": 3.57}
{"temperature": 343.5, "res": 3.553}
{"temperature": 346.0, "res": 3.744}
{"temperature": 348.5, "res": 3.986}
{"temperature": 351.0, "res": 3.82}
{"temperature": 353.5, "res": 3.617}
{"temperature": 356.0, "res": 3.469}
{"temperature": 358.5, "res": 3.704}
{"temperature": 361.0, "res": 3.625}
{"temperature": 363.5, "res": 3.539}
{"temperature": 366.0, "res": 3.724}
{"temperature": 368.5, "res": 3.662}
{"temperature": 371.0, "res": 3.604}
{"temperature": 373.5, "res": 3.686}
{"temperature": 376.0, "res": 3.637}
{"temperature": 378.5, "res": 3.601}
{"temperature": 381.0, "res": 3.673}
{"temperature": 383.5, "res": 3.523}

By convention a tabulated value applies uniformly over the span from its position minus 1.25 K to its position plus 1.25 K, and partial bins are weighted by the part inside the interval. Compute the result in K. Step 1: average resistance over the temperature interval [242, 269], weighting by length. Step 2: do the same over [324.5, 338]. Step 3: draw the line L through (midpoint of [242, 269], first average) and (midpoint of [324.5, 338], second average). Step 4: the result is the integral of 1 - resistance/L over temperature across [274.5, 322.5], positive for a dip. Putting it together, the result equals 6.6 K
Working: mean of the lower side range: 3.57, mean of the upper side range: 3.56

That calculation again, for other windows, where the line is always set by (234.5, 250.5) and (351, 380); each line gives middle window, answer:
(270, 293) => 6.4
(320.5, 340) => 0.3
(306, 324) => -0.1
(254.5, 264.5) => -0.1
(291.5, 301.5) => 1.0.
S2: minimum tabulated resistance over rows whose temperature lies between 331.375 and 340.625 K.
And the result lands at 3.504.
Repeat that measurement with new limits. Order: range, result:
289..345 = 2.247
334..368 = 3.469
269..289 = 1.539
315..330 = 3.519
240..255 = 3.488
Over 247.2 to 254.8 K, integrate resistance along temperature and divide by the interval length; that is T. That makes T 3.54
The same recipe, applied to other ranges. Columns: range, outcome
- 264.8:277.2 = 3.45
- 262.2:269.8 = 3.54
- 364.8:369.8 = 3.69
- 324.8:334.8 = 3.57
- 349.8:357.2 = 3.64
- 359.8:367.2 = 3.63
